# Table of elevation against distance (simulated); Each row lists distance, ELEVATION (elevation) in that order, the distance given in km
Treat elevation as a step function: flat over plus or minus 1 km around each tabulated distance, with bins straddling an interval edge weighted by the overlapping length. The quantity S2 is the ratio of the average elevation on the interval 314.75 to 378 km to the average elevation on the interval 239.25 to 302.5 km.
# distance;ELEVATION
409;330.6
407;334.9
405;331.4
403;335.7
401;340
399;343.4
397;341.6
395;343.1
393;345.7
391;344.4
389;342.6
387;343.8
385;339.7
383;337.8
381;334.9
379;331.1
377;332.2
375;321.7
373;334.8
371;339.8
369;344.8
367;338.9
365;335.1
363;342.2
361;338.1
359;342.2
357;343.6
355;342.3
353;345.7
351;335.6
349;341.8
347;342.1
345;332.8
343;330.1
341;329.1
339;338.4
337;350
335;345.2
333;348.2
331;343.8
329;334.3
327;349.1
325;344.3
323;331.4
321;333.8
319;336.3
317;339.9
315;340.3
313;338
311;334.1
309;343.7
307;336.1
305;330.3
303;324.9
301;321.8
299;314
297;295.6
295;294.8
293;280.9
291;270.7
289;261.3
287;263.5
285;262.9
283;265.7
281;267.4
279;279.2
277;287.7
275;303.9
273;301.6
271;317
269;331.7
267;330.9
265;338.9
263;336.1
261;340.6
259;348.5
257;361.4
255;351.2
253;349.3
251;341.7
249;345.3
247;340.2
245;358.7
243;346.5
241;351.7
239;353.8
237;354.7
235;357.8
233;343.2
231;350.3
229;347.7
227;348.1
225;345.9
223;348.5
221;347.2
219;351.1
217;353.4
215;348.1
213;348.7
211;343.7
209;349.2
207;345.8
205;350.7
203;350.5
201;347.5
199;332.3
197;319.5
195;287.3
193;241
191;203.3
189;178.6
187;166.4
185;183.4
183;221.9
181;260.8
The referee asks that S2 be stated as 1.07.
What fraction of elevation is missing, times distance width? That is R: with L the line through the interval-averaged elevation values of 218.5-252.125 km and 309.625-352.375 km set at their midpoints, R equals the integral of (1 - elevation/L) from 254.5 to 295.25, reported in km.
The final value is 4.8 km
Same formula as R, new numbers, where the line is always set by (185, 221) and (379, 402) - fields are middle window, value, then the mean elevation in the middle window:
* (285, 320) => 1.3 km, 312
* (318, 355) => -1.0 km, 340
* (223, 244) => -2.7 km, 350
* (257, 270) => -1.0 km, 340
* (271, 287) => 1.9 km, 282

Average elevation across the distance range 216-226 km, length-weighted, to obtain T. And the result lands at 349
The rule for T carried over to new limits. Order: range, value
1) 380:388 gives 339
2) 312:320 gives 339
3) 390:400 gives 344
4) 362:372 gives 340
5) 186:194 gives 197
